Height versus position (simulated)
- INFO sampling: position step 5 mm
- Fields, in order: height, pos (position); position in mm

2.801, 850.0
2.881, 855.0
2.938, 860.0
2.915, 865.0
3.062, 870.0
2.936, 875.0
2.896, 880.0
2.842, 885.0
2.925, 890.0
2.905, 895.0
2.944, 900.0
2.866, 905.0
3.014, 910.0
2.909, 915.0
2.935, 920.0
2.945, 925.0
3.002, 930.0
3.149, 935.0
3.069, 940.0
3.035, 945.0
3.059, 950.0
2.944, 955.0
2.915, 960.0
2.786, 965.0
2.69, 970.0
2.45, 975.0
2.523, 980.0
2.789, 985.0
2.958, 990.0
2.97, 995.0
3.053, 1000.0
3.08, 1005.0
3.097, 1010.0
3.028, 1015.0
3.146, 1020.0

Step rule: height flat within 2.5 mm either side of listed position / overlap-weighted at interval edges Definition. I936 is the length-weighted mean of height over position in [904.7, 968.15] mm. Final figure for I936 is 2.97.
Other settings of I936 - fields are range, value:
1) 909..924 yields 2.95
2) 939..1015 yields 2.9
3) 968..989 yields 2.64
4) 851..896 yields 2.92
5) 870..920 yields 2.92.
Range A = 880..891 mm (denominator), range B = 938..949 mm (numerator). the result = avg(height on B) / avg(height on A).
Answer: 1.1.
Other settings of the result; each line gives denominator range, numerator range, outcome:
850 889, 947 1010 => 0.98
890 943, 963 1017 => 0.96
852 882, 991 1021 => 1.04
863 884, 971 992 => 0.91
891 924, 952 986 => 0.93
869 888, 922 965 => 1.03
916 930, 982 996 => 0.98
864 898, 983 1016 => 1.02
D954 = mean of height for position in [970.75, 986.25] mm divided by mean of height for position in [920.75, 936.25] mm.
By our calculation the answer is 0.86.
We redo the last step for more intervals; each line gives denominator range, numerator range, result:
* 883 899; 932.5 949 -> 1.06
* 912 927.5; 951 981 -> 0.94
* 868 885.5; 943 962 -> 1.02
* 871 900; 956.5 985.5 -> 0.92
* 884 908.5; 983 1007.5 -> 1.02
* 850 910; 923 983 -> 0.99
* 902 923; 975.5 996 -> 0.94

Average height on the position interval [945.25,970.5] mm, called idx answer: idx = 2.91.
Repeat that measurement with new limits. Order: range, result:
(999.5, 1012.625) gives 3.08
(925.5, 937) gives 3.05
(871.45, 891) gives 2.91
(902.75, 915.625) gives 2.93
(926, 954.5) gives 3.05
